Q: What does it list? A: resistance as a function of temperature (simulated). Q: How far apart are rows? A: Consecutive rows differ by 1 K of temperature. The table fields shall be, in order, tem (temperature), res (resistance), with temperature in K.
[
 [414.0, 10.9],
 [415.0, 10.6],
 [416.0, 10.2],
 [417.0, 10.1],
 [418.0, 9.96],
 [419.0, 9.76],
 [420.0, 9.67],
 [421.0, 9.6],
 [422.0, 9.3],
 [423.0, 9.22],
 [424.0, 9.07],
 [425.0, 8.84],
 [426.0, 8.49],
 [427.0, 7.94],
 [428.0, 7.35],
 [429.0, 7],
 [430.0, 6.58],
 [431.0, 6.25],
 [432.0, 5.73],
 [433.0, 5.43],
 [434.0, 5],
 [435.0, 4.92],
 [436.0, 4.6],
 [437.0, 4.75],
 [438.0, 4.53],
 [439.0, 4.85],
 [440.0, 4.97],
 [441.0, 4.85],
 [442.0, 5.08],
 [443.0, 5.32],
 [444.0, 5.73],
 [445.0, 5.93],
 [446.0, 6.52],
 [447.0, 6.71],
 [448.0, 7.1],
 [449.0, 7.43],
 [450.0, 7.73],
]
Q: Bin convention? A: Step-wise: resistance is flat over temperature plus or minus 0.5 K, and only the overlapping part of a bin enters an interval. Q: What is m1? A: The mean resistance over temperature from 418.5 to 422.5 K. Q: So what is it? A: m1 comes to 9.58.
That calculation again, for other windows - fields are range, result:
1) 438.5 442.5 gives 4.94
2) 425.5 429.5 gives 7.7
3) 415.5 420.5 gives 9.94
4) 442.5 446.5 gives 5.88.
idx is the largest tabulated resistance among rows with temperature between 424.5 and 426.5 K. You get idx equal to 8.84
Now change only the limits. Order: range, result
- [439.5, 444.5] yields 5.73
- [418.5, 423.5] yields 9.76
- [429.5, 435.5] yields 6.58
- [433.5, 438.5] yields 5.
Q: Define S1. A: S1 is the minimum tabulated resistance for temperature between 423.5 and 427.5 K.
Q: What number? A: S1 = 7.94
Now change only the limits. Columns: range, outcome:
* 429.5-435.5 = 4.92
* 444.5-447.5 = 5.93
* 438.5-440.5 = 4.85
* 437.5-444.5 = 4.53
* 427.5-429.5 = 7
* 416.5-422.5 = 9.3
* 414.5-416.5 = 10.2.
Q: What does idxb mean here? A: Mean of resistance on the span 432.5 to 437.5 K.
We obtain 4.94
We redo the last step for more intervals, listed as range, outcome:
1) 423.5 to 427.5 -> 8.59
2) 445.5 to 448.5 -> 6.78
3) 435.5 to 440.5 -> 4.74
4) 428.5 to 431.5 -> 6.61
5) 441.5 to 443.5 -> 5.2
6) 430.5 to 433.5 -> 5.8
